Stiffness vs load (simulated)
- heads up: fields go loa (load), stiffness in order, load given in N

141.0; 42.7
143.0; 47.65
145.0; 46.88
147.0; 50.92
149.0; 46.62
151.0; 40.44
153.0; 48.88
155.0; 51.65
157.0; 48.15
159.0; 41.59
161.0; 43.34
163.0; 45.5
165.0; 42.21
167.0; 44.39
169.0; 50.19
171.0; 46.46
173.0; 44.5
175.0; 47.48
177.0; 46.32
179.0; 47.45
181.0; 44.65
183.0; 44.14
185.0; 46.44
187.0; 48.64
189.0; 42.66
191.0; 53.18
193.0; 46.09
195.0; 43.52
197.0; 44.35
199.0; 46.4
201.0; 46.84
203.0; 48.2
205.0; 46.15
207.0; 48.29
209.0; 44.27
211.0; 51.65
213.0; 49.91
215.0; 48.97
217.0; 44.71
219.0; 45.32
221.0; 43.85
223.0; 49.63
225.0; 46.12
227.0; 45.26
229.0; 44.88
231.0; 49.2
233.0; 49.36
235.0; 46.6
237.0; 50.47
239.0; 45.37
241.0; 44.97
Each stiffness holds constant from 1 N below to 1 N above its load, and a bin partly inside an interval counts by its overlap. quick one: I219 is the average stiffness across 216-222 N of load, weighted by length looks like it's 44.6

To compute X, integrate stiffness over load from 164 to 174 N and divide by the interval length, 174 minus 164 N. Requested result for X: 45.5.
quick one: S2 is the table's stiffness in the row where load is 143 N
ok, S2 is 47.65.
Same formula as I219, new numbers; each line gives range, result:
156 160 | 44.9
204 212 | 47.6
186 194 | 47.6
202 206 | 47.2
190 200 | 46.7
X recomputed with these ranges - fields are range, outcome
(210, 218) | 48.8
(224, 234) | 47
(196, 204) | 46.4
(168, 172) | 48.3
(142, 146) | 47.3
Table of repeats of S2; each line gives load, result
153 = 48.88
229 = 44.88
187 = 48.64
